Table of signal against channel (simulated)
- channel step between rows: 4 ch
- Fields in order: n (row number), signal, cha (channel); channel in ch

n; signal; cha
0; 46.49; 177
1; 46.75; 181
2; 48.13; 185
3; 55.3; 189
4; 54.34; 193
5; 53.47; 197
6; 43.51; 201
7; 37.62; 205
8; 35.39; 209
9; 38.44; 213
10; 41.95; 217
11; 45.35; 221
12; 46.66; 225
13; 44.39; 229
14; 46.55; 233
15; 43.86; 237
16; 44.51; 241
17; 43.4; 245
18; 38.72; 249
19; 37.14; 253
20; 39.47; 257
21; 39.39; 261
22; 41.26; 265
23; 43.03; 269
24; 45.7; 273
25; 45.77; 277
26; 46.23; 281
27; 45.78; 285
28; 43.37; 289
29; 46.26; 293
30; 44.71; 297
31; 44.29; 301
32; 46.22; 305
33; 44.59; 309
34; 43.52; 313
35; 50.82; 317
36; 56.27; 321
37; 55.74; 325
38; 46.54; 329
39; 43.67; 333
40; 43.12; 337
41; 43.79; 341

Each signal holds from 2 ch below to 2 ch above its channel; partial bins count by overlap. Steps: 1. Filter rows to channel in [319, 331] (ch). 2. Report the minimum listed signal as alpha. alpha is 46.54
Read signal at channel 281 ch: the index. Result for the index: 46.23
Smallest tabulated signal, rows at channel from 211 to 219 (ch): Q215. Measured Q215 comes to 38.44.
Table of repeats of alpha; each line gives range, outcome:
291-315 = 43.52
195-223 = 35.39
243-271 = 37.14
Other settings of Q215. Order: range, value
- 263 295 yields 41.26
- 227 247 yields 43.4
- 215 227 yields 41.95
